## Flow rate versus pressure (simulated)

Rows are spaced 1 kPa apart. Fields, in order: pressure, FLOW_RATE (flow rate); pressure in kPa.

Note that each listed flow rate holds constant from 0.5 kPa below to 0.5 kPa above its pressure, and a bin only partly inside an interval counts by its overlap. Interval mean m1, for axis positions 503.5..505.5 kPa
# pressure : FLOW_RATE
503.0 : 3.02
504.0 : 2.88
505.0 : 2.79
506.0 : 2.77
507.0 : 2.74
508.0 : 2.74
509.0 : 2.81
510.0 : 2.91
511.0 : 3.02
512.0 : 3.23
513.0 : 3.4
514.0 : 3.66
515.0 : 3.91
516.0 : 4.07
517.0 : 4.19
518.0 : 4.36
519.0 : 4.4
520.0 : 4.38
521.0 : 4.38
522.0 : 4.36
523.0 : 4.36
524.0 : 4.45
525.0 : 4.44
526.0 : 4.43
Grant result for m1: 2.83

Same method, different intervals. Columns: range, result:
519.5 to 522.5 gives 4.37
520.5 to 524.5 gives 4.39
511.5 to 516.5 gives 3.65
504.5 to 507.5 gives 2.77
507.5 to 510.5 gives 2.82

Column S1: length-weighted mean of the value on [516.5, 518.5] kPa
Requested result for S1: 4.28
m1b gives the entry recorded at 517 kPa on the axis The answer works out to 4.19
